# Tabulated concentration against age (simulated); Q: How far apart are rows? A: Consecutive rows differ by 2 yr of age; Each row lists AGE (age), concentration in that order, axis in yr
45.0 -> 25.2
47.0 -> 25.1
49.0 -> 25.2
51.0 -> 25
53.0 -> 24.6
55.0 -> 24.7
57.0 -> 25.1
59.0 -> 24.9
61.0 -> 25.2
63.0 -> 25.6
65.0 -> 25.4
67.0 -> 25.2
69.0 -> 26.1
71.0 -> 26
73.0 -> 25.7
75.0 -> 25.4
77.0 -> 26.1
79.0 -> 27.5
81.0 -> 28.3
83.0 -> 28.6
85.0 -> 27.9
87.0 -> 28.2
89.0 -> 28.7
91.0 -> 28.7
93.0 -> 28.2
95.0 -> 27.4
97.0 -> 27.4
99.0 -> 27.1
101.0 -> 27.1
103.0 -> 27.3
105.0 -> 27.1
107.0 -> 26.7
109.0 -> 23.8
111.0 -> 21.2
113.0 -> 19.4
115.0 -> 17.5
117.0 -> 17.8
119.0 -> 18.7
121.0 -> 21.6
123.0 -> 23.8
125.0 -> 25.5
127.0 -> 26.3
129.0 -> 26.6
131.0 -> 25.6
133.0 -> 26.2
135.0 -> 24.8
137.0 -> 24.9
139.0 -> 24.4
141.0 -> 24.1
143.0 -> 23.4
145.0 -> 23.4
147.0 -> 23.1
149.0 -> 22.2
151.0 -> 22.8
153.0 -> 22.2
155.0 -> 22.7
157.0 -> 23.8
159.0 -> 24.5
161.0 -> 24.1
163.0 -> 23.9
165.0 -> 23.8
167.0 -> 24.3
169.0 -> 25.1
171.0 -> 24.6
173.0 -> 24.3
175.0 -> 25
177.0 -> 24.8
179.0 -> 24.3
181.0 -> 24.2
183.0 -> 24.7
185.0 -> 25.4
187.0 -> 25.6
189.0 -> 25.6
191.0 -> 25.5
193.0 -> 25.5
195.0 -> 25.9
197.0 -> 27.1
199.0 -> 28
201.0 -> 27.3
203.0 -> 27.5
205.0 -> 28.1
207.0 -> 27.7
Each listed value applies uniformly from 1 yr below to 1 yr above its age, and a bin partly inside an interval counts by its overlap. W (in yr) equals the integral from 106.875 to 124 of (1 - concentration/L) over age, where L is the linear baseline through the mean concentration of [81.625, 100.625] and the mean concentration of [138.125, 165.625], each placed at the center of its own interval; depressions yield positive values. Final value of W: 3.5 yr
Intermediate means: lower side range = 28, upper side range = 23.4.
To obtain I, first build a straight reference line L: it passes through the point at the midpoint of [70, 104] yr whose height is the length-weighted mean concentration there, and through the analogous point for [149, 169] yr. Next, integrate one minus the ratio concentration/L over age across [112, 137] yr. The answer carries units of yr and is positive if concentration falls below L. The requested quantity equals 2.4 yr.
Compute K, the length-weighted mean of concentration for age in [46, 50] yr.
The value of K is 25.1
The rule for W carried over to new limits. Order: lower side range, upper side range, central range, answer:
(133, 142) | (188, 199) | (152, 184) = 1.7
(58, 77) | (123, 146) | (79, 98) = -2.1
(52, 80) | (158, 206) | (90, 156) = 3.2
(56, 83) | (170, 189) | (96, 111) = -0.4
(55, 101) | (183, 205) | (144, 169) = 2.8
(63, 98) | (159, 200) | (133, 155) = 1.9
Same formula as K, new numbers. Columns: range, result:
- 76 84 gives 27.6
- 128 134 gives 26.1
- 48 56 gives 24.9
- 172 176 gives 24.6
